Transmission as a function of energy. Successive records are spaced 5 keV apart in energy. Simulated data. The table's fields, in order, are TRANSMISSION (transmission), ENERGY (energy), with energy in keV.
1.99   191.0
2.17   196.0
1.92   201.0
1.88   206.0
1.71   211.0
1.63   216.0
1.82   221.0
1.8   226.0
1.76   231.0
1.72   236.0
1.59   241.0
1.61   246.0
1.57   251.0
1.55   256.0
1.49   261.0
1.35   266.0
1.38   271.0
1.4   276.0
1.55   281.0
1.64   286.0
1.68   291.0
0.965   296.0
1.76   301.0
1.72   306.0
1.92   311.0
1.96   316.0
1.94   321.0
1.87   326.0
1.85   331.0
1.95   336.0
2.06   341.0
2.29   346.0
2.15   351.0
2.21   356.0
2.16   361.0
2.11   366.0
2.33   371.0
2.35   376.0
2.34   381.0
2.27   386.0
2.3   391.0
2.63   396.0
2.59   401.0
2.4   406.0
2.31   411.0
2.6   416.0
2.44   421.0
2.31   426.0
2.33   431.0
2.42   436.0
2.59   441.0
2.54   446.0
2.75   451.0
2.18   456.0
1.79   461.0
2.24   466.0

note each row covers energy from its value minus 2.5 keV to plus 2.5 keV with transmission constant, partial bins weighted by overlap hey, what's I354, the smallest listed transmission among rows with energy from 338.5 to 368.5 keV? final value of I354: 2.06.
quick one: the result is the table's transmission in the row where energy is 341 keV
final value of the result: 2.06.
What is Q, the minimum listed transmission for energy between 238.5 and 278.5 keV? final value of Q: 1.35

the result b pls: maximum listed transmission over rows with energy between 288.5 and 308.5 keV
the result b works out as 1.76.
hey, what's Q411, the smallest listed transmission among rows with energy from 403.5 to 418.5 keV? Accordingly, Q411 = 2.31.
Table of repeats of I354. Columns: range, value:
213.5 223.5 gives 1.63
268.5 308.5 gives 0.965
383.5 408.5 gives 2.27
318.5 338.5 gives 1.85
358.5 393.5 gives 2.11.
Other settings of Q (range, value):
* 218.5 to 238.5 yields 1.72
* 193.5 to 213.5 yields 1.71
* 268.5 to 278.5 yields 1.38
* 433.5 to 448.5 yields 2.42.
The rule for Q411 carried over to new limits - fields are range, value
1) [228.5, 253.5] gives 1.57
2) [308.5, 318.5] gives 1.92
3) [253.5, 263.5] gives 1.49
